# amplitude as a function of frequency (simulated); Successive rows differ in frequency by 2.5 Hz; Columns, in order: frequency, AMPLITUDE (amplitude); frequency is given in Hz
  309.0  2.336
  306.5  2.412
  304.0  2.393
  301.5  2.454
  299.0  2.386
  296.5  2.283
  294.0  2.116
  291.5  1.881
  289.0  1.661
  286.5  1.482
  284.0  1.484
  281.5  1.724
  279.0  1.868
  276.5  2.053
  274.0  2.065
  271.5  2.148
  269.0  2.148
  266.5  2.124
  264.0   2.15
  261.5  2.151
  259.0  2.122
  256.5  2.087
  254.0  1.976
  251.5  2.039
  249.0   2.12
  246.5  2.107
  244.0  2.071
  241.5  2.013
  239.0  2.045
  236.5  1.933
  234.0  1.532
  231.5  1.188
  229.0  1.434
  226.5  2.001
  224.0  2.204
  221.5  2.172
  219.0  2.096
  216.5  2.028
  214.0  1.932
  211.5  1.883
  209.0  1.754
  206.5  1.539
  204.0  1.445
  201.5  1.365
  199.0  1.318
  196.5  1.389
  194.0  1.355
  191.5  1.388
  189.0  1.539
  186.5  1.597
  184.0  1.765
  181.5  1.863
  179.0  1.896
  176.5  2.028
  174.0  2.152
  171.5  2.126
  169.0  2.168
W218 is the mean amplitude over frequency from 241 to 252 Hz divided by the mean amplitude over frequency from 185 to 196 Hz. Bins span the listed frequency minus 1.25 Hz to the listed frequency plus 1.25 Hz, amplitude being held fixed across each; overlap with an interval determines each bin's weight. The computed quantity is 1.4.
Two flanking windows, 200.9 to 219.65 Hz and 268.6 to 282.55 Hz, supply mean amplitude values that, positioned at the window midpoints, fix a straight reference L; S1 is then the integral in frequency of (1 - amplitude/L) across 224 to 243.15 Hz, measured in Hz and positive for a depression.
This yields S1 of 0.73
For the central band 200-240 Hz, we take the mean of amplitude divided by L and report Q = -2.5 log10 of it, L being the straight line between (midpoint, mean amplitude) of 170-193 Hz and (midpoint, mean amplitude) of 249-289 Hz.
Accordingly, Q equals 0.06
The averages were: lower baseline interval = 1.82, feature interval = 1.78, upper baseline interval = 1.97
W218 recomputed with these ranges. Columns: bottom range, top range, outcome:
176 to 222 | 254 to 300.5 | 1.18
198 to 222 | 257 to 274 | 1.22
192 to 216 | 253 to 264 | 1.34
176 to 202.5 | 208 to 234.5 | 1.17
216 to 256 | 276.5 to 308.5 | 1.04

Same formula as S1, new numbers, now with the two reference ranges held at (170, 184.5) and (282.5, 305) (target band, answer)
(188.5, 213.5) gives 6.0 Hz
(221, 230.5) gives 0.4 Hz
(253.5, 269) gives -0.8 Hz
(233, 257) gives 0.1 Hz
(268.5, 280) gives -0.3 Hz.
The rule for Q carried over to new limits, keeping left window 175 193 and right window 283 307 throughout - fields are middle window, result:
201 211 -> 0.147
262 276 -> -0.080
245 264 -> -0.085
